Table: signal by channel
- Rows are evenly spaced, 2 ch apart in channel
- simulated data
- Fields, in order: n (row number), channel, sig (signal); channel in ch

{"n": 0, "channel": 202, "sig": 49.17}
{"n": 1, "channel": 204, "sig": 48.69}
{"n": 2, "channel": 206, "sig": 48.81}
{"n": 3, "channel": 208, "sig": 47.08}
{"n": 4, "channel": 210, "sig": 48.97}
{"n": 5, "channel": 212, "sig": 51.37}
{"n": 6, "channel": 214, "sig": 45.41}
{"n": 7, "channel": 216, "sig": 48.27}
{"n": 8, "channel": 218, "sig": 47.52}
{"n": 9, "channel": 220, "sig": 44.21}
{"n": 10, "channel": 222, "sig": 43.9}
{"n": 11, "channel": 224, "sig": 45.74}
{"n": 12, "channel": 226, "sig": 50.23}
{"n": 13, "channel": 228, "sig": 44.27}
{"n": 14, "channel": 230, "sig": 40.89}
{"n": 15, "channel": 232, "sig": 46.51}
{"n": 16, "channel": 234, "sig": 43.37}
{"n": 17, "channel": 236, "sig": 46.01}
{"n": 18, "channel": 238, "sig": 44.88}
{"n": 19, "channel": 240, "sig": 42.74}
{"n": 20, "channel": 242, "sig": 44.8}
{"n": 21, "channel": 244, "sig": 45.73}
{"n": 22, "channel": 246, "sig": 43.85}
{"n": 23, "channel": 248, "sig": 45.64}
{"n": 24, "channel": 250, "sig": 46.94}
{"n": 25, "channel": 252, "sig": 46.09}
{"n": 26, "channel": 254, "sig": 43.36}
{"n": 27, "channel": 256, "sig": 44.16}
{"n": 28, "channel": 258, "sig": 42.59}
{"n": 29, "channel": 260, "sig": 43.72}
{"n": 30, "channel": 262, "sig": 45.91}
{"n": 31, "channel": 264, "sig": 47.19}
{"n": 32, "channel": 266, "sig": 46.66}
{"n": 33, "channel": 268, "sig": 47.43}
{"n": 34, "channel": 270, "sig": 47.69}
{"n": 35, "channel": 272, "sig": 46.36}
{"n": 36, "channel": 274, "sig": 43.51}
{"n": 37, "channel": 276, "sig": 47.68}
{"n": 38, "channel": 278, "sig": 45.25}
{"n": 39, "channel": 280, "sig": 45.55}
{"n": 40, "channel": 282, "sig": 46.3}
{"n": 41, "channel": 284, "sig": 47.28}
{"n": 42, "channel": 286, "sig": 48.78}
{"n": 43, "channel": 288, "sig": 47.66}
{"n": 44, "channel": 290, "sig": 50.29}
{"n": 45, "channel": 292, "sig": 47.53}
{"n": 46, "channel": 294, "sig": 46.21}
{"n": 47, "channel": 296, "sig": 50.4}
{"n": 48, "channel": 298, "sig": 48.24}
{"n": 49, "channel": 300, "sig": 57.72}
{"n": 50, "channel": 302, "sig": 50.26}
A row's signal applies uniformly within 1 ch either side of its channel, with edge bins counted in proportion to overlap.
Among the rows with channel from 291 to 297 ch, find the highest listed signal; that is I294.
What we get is 50.4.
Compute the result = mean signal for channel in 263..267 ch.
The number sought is 46.9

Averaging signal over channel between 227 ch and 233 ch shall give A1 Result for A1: 43.9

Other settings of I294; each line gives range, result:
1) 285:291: 50.29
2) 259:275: 47.69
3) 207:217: 51.37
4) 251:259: 46.09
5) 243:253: 46.94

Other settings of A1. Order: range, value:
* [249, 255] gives 45.5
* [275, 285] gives 46.4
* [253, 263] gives 43.9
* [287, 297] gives 48.4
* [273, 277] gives 45.6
